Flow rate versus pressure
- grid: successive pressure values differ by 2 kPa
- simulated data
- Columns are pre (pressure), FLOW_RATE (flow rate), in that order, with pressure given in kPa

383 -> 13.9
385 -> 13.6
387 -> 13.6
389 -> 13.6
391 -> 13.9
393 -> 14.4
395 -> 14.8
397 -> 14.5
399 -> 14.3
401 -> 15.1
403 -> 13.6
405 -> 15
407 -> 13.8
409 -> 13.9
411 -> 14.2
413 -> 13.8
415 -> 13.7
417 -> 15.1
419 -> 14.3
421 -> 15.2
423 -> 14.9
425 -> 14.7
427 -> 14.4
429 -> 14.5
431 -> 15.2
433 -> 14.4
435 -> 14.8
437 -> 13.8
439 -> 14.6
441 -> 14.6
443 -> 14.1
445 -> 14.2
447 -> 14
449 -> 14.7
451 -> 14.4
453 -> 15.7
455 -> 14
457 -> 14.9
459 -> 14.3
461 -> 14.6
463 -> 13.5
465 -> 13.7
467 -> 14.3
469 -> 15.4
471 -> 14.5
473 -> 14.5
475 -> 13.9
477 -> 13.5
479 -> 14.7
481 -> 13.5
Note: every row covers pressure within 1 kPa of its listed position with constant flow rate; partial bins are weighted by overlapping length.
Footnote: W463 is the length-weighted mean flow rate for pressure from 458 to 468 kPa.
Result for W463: 14.1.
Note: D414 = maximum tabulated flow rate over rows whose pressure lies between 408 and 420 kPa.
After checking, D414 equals 15.1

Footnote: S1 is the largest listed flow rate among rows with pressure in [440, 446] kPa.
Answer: 14.6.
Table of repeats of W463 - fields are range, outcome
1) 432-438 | 14.3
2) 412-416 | 13.8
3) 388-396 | 14.2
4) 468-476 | 14.6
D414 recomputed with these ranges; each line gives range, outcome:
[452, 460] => 15.7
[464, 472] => 15.4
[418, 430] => 15.2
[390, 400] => 14.8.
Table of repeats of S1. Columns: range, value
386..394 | 14.4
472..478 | 14.5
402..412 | 15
